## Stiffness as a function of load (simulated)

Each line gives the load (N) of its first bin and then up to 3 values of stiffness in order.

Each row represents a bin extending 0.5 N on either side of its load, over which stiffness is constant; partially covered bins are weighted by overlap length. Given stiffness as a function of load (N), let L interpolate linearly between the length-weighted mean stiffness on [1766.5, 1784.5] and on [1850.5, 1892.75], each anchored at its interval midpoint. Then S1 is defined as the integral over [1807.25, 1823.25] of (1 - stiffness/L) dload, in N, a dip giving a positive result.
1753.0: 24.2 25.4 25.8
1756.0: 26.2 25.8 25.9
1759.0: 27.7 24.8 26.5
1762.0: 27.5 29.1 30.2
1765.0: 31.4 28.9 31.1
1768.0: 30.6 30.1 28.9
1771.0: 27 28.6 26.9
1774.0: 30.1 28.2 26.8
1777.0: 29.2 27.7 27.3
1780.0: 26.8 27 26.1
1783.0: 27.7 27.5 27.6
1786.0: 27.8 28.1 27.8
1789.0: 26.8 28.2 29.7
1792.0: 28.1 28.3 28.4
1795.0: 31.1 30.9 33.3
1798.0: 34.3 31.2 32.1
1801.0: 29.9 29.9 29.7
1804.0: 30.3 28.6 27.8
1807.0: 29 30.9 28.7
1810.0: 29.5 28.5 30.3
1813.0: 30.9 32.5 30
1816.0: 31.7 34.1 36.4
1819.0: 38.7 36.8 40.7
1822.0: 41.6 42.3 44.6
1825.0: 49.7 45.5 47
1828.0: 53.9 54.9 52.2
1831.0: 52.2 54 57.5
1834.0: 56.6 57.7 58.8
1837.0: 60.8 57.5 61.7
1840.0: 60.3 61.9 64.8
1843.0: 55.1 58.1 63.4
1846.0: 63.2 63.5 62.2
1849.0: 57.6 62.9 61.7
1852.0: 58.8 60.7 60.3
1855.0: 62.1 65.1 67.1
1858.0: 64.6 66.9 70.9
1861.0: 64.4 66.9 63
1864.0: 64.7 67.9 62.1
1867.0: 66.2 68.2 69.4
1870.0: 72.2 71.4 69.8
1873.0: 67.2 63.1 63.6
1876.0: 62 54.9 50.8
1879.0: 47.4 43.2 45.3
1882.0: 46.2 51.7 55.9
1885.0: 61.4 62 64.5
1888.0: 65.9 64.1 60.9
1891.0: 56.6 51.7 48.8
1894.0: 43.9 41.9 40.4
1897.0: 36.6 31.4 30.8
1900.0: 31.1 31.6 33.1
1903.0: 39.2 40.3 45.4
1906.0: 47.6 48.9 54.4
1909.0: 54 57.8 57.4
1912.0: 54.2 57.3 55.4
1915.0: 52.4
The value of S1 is 3.2 N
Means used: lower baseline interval 28.2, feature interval 33.8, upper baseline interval 61.4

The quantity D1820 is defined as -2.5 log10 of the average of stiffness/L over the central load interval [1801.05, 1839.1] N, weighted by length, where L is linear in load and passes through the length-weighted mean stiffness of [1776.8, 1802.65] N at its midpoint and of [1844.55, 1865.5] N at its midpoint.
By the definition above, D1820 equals 0.11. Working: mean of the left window 29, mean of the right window 63.7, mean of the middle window 41.3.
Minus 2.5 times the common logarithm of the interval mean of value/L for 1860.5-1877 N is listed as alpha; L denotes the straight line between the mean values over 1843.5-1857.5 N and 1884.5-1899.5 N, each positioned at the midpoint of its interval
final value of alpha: -0.16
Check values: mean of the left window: 61.9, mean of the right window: 50.7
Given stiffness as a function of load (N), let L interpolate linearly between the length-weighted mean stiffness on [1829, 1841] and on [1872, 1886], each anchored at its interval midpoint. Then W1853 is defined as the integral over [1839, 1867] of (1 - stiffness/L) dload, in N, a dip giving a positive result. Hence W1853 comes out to -3.17 N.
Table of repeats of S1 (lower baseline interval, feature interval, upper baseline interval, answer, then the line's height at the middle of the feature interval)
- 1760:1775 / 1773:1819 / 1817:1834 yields 9.6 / 37.6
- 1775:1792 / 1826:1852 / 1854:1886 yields -4.5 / 49.5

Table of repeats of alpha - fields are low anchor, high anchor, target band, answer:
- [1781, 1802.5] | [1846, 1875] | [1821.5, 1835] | -0.05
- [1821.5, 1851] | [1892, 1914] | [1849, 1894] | -0.22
